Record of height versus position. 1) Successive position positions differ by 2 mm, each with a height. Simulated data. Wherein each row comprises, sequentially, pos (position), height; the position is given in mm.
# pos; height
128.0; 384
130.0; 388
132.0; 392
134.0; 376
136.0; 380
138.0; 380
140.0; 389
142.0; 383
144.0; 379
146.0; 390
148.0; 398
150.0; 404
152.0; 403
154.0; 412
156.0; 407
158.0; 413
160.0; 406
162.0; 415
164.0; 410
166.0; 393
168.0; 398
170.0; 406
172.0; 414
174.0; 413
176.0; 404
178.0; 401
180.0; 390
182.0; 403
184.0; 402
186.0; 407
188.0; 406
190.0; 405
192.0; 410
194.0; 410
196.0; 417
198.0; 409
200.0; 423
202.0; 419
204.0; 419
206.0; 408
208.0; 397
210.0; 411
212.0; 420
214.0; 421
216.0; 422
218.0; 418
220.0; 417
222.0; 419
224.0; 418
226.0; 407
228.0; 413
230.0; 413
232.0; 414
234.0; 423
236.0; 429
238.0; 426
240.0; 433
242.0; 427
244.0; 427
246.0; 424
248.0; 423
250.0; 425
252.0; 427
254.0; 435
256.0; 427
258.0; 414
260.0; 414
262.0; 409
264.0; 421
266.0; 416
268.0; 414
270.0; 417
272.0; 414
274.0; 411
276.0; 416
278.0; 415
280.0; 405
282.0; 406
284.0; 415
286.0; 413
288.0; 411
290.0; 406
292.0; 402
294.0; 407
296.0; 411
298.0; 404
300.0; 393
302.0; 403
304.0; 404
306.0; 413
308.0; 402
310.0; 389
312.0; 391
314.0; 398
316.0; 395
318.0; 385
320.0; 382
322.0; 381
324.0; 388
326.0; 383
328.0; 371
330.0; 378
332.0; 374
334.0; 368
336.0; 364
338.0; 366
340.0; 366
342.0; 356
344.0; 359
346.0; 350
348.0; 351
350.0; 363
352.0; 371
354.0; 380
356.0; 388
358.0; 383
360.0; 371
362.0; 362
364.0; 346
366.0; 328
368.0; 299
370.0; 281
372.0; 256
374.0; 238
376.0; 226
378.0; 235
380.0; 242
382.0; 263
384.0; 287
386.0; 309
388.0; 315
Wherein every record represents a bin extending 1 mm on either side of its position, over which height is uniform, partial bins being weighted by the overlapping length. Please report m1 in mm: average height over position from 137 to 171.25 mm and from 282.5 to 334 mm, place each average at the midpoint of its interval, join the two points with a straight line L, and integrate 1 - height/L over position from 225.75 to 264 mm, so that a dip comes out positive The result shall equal -2.4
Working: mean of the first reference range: 399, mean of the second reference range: 396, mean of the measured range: 422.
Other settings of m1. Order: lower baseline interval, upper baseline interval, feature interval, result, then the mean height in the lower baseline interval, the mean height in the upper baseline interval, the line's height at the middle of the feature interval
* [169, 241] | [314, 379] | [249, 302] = -4.46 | 413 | 349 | 381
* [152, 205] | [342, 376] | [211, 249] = -3.26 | 408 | 336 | 388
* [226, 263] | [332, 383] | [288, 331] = -3.06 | 422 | 329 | 369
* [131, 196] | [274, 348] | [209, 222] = -0.70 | 400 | 391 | 397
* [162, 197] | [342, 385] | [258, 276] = -2.48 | 406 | 319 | 364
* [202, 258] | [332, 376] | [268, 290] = -1.27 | 420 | 343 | 390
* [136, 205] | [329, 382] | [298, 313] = -2.01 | 404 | 333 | 352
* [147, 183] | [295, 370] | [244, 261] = -1.51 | 405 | 375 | 389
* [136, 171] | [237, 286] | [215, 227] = -0.16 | 399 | 419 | 411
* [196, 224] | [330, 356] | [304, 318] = -0.74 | 416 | 365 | 378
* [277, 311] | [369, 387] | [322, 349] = -2.77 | 406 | 260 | 334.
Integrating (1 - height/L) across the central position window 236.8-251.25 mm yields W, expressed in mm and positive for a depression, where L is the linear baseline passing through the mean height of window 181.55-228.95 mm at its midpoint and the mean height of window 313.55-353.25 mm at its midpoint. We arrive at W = -0.9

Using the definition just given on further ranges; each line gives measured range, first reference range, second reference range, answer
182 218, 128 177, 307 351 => -1.9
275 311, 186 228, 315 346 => -1.9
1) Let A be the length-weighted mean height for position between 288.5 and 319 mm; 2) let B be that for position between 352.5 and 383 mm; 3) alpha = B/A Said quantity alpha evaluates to 0.77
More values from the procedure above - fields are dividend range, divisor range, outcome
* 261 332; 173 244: 0.97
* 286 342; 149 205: 0.96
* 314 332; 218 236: 0.92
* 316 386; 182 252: 0.82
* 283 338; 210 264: 0.93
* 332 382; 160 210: 0.81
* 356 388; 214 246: 0.71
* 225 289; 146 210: 1.03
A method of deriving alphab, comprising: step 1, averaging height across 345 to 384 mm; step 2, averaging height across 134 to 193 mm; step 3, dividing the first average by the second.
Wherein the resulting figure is 0.8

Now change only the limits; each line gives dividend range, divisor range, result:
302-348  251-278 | 0.91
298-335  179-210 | 0.95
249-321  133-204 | 1.02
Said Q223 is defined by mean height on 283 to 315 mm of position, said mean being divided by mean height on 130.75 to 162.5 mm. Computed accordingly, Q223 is 1.02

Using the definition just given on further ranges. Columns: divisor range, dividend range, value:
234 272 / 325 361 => 0.87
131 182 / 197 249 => 1.05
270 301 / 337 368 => 0.88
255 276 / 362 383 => 0.66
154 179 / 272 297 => 1.01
